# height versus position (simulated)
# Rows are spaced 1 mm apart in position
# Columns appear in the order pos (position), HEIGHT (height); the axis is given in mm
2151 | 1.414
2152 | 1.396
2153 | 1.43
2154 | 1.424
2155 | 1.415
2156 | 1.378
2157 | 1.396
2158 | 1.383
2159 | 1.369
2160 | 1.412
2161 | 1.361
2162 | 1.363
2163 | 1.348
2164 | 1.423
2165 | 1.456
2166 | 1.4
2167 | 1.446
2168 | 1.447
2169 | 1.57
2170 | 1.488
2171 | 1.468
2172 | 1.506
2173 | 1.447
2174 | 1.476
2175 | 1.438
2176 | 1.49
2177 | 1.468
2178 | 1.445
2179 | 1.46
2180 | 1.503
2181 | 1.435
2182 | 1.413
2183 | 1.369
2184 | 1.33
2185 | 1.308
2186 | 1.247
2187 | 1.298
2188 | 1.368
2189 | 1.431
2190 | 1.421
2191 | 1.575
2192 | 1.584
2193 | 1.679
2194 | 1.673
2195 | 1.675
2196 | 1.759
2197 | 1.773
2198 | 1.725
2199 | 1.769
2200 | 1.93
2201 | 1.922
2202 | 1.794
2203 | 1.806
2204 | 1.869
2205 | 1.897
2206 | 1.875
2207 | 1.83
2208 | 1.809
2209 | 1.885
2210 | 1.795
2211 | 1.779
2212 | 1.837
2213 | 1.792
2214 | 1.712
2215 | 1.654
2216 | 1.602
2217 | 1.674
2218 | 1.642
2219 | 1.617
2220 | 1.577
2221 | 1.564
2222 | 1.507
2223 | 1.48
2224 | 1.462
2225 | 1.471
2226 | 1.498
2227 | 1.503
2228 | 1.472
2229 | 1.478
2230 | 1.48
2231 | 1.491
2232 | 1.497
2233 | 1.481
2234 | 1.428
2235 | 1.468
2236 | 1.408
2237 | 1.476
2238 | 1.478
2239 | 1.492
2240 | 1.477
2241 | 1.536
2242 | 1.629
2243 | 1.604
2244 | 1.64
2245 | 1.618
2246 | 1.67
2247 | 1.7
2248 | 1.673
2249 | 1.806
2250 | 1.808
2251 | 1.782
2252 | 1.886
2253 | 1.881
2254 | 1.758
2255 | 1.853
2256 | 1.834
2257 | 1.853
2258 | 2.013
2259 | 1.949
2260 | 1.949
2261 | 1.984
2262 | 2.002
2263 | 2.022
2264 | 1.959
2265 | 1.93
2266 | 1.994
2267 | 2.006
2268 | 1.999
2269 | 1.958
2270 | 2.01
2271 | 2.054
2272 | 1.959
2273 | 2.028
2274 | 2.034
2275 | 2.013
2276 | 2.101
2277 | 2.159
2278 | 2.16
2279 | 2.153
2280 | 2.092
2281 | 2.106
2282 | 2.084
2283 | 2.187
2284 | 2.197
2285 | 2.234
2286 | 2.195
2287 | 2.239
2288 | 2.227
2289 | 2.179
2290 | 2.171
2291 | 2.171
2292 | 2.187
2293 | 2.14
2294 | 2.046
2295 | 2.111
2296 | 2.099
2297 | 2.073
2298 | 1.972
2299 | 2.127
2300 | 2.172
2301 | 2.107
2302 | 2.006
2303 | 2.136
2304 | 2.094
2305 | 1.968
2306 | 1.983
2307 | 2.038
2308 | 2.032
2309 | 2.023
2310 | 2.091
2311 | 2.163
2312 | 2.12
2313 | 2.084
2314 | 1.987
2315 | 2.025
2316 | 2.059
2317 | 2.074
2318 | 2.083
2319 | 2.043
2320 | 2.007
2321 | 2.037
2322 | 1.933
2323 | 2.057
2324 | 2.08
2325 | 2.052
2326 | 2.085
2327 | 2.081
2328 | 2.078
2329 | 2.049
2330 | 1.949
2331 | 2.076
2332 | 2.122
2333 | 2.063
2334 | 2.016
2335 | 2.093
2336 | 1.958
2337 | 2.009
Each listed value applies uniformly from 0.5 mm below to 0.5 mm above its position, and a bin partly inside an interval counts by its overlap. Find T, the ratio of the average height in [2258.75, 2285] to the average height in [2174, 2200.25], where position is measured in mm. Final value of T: 1.3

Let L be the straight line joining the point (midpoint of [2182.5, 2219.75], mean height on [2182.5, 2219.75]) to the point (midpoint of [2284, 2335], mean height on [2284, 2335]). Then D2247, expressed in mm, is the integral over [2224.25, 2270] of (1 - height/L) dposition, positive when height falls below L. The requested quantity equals 3.4 mm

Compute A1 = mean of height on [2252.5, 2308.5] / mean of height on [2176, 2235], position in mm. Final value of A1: 1.28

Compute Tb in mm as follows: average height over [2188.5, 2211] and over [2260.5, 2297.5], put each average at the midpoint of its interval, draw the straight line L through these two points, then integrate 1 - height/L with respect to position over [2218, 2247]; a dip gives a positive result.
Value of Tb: 5.62 mm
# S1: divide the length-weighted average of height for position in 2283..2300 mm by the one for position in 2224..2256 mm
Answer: 1.35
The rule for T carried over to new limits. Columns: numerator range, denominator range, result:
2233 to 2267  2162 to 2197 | 1.19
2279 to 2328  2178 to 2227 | 1.29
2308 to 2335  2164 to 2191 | 1.44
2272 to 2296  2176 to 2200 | 1.41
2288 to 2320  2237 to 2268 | 1.16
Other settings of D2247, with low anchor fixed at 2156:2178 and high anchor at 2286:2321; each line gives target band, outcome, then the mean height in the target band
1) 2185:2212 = -1.8 mm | 1.69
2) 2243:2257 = 0.6 mm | 1.76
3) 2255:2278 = -1.0 mm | 1.99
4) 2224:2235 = 1.6 mm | 1.48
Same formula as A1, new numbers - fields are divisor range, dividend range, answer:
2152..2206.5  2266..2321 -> 1.37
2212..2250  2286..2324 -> 1.33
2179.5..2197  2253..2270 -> 1.31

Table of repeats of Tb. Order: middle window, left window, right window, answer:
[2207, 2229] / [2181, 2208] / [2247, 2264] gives 1.1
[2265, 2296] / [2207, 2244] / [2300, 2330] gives -3.8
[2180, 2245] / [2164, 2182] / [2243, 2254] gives 0.4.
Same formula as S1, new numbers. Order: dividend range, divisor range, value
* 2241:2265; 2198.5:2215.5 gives 1.00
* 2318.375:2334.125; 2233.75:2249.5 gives 1.30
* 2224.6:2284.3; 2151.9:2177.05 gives 1.26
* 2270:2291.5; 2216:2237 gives 1.41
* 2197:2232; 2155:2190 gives 1.19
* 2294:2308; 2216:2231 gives 1.35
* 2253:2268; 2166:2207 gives 1.24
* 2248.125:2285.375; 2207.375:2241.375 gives 1.26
